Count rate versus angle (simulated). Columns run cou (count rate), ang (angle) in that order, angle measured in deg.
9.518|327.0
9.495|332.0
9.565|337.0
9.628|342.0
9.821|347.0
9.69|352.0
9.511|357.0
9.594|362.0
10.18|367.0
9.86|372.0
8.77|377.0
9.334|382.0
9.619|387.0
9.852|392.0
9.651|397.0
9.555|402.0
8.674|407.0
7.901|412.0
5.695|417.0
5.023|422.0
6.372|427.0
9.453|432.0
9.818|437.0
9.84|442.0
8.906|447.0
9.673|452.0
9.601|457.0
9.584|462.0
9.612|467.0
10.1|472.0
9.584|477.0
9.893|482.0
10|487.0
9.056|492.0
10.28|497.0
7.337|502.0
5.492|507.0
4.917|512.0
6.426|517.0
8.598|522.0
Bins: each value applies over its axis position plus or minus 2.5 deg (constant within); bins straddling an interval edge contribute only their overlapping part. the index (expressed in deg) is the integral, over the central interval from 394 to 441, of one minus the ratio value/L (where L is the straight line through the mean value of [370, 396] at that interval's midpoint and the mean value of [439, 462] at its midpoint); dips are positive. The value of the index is 7.0 deg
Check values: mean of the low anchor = 9.49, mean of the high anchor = 9.52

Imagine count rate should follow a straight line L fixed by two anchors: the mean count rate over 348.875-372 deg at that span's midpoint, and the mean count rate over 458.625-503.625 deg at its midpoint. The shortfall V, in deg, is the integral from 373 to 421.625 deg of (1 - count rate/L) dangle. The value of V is 5.23 deg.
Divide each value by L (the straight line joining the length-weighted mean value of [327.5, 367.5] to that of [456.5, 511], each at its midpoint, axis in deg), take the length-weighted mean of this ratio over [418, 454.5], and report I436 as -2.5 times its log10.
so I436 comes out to 0.11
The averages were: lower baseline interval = 9.65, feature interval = 8.33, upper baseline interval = 9.01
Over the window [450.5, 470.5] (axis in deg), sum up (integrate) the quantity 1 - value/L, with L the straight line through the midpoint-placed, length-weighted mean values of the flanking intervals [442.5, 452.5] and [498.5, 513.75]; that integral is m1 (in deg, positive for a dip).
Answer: -2.3 deg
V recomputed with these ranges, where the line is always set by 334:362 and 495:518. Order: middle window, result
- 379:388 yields -0.4 deg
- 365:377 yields -0.7 deg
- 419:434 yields 2.6 deg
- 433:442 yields -1.9 deg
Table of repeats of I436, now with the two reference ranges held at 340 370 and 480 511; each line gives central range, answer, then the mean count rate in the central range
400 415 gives 0.084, 8.58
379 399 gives -0.018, 9.59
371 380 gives 0.039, 9.23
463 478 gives -0.125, 9.77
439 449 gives -0.057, 9.42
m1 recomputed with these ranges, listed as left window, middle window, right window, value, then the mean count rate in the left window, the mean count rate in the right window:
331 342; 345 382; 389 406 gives -0.1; 9.56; 9.59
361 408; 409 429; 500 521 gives 5.4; 9.53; 6.19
